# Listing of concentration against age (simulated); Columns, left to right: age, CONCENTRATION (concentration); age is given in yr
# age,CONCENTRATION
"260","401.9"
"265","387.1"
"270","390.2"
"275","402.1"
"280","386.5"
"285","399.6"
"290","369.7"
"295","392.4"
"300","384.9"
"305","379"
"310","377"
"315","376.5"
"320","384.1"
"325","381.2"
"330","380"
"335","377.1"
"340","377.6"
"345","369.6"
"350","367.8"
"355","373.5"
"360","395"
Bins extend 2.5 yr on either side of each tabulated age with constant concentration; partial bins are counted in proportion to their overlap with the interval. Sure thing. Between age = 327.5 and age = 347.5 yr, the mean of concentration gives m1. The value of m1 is 376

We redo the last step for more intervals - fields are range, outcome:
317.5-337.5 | 381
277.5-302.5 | 387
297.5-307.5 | 382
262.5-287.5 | 393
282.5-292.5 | 385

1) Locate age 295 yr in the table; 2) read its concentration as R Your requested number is 392.4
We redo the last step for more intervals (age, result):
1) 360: 395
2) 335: 377.1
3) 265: 387.1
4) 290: 369.7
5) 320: 384.1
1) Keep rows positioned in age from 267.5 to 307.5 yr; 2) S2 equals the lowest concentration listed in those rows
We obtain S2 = 369.7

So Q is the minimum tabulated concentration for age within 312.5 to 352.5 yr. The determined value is 367.8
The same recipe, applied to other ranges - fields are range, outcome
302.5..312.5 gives 377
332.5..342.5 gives 377.1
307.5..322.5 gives 376.5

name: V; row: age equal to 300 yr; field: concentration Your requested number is 384.9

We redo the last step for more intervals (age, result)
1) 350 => 367.8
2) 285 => 399.6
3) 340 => 377.6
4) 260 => 401.9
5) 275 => 402.1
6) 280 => 386.5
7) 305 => 379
